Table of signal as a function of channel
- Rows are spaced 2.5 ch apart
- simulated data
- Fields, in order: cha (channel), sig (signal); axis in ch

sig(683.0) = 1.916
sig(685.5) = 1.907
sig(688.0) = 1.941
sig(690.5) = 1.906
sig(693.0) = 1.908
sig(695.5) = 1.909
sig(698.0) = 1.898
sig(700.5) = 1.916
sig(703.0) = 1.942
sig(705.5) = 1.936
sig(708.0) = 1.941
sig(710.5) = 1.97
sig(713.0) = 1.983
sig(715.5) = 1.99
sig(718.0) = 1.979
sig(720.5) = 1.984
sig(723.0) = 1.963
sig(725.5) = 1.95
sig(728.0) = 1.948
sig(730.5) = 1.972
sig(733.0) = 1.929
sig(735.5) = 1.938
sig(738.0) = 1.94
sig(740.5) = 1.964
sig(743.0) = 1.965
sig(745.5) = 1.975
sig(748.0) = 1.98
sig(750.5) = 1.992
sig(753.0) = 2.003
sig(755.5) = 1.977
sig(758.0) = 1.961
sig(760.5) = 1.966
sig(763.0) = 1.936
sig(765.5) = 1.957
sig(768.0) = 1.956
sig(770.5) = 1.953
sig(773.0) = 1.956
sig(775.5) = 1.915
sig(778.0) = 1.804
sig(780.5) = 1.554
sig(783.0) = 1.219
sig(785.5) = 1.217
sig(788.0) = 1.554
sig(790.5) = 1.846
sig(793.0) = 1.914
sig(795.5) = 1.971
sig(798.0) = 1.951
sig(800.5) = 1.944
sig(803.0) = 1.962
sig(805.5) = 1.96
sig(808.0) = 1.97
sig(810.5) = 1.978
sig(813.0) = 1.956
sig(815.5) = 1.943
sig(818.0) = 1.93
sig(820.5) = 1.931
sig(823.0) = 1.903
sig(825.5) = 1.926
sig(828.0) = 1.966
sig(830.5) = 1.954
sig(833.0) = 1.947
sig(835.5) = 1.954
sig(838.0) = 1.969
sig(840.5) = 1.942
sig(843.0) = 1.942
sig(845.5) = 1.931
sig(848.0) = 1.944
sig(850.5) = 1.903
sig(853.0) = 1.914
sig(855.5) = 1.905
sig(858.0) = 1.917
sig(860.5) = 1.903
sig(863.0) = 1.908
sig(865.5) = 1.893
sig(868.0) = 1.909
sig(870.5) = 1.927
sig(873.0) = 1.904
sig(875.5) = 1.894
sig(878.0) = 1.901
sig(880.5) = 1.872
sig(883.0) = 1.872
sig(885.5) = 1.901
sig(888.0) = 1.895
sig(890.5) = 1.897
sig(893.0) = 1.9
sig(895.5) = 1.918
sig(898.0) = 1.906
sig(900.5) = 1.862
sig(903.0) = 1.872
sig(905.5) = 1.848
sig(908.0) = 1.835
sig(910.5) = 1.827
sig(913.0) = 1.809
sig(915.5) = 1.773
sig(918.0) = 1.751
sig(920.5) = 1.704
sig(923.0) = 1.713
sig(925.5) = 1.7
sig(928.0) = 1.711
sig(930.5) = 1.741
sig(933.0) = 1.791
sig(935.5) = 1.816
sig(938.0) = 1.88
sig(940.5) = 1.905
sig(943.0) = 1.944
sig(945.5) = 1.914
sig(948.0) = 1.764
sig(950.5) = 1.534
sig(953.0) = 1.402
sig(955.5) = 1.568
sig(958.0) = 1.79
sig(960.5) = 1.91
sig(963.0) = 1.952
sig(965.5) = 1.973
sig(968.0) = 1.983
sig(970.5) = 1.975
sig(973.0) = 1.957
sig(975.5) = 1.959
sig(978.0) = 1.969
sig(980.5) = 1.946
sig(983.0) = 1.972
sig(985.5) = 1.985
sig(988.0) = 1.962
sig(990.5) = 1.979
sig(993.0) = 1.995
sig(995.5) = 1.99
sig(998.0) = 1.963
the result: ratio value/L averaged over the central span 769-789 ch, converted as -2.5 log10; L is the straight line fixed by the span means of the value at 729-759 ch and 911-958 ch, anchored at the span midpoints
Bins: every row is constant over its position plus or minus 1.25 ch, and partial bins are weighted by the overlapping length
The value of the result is 0.168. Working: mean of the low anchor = 1.97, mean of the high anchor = 1.75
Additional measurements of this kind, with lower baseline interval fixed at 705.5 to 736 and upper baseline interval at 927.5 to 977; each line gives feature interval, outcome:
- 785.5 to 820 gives 0.01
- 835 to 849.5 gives -0.03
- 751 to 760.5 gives -0.02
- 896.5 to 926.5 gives 0.03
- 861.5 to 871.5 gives -0.02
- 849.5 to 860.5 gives -0.02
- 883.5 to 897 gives -0.02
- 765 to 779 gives 0.00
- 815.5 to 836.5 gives -0.02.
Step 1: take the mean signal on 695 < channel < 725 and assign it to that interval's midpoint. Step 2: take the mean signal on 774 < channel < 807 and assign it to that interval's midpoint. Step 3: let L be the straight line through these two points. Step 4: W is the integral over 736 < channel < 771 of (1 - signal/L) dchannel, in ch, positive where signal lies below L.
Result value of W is -2.25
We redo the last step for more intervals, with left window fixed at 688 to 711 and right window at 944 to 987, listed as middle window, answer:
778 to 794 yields 2.84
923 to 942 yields 0.78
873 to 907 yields -0.21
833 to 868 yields -0.72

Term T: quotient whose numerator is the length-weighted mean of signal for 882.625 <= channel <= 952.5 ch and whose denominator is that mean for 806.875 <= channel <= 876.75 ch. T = 0.94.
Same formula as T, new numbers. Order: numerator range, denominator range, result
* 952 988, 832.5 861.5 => 0.98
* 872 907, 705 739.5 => 0.96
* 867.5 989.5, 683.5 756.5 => 0.95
